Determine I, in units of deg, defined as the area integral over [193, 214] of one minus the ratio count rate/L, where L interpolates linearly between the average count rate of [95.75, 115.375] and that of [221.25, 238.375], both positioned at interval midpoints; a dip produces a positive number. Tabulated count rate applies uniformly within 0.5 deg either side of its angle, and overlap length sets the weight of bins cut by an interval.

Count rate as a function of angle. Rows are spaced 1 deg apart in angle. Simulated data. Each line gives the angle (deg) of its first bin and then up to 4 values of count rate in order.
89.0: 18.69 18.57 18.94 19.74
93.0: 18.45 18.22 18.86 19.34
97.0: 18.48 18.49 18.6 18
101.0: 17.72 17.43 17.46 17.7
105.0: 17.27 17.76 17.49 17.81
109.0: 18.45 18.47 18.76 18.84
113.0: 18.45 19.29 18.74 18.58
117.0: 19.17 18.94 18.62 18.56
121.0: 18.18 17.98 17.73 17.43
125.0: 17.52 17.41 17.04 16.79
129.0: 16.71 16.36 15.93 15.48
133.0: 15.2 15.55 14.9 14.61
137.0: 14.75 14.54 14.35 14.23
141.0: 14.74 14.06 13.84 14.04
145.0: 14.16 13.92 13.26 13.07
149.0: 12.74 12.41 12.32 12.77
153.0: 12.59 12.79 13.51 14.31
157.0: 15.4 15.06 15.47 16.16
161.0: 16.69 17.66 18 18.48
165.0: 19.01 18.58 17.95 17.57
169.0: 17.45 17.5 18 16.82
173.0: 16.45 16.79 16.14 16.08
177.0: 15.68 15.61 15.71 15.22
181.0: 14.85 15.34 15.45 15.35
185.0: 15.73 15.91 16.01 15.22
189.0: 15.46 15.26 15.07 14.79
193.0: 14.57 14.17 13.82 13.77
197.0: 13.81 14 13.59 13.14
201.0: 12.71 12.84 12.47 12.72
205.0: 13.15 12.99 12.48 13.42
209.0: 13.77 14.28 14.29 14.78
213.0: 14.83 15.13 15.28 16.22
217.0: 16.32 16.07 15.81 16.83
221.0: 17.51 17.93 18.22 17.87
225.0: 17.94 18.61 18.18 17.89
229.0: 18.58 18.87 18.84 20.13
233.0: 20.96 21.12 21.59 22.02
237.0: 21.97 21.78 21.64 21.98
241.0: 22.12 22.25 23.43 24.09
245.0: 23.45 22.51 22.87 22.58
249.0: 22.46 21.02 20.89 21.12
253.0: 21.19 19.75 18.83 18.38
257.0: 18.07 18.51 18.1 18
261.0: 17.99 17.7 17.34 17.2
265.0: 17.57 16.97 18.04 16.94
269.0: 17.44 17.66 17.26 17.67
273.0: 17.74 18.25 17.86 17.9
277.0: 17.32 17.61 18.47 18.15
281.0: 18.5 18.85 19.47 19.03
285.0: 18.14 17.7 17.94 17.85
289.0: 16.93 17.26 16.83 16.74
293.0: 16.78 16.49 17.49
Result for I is 6.1 deg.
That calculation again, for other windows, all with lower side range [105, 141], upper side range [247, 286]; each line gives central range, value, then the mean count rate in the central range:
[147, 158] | 2.6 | 13.3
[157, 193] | 2.7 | 16.3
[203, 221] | 3.4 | 14.6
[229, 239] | -1.3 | 20.7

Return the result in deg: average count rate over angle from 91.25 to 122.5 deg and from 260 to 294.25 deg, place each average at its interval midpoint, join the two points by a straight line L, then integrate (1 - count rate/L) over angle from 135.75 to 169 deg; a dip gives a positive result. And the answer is 5.9 deg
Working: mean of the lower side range 18.4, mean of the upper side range 17.7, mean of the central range 15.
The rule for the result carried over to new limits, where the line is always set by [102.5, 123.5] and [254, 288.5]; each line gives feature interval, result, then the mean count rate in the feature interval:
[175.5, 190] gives 2.1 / 15.5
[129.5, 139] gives 1.6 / 15.2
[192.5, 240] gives 4.4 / 16.4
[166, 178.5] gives 0.9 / 16.9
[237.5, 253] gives -3.6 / 22.2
